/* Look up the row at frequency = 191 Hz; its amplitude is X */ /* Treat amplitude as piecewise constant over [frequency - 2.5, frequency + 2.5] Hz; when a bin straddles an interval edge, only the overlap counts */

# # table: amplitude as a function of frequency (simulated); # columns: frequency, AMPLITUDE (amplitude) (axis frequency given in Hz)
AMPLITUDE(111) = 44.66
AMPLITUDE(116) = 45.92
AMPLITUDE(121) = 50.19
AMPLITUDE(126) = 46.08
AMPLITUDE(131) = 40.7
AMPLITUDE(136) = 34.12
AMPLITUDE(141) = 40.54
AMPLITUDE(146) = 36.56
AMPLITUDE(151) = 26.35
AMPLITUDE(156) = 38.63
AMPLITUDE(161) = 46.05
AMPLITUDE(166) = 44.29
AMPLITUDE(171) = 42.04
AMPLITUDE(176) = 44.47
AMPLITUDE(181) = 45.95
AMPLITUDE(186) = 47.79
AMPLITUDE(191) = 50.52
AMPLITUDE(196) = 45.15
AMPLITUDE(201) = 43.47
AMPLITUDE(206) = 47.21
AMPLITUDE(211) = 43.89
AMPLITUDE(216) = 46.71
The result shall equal 50.52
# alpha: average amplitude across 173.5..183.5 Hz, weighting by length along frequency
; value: 45.2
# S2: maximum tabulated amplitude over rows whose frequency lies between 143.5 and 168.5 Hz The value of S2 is 46.05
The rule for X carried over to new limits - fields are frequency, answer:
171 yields 42.04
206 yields 47.21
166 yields 44.29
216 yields 46.71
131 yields 40.7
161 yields 46.05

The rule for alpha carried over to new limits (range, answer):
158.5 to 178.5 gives 44.2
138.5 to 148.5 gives 38.5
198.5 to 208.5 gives 45.3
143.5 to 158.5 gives 33.8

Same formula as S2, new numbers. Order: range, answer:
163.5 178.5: 44.47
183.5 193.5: 50.52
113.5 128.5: 50.19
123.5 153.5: 46.08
